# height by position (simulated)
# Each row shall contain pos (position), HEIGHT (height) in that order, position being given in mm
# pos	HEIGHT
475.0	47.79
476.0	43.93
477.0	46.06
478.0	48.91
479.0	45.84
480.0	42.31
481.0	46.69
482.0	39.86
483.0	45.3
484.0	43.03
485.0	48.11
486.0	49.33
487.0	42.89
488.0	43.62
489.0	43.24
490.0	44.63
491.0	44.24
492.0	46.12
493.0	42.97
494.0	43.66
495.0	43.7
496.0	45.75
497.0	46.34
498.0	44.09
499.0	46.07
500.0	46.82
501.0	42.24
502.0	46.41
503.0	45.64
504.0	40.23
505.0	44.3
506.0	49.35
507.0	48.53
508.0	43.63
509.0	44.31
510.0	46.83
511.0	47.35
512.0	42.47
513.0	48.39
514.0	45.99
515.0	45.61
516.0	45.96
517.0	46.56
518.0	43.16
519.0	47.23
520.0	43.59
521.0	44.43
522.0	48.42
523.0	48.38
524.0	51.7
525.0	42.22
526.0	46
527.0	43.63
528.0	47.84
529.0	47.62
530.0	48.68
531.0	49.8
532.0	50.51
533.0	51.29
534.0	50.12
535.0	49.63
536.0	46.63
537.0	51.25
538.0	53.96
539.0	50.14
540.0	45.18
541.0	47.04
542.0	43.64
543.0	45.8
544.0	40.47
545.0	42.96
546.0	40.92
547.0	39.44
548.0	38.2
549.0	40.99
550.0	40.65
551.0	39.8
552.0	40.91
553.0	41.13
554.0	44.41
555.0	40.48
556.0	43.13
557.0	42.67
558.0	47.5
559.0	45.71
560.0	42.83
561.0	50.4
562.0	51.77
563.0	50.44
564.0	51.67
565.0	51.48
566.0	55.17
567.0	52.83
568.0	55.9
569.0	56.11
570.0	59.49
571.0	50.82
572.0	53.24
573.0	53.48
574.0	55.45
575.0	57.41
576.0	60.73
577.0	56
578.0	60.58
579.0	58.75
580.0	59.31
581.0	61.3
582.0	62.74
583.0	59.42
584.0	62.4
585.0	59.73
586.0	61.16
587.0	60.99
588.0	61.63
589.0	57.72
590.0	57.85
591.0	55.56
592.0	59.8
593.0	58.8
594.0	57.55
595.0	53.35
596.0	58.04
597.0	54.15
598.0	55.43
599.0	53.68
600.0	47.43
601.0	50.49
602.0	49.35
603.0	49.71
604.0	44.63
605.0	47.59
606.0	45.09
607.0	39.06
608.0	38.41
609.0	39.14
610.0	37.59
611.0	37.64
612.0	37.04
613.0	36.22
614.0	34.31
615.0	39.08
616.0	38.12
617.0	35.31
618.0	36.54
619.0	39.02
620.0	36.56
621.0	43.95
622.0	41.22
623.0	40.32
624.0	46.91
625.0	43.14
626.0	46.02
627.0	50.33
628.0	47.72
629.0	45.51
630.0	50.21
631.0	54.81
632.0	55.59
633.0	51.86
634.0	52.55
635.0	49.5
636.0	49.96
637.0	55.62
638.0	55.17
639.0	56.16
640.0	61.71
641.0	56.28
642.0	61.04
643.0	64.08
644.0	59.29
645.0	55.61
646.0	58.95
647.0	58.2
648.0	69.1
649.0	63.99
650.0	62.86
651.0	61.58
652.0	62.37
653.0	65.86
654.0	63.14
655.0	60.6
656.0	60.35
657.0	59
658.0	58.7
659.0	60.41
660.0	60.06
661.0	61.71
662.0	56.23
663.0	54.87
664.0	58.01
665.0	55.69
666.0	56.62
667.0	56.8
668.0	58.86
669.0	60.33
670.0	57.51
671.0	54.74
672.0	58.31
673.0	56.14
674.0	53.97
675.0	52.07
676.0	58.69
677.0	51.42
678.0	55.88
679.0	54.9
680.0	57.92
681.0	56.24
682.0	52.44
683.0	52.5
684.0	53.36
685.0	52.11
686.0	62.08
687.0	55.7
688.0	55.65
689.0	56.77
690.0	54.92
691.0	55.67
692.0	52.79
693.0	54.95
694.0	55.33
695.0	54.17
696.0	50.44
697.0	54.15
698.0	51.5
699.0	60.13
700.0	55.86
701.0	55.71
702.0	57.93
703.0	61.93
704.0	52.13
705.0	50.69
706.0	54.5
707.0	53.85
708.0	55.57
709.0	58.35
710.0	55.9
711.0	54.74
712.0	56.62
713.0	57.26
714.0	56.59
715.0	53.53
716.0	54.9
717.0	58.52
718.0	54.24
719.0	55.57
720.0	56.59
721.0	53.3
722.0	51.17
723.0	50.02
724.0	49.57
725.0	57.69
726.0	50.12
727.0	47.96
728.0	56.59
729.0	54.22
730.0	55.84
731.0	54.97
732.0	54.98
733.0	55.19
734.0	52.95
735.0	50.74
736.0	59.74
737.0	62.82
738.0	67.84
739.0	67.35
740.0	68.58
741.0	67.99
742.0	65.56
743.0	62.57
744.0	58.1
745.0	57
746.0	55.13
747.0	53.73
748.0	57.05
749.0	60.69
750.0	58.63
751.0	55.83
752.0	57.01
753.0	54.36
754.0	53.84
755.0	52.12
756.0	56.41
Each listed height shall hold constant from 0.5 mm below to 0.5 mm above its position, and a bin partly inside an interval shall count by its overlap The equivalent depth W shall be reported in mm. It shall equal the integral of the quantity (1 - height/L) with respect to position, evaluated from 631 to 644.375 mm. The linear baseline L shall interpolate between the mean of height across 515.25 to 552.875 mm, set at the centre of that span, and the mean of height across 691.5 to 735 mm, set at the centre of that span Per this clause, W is -1.3 mm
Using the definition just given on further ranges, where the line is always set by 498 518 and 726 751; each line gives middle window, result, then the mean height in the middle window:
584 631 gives 3.1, 47.6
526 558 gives 1.5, 45.2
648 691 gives -2.6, 57.8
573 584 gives -2.1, 59.1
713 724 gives 0.6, 54.3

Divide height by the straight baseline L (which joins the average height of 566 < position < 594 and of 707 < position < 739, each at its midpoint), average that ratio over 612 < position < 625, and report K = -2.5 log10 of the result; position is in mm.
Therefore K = 0.42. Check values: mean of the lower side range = 58.1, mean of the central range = 39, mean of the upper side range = 55.5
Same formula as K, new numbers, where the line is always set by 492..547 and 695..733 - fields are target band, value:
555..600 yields -0.133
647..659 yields -0.195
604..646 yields 0.092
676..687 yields -0.037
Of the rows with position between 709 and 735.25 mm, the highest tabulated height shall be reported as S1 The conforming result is 58.52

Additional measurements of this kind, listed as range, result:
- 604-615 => 47.59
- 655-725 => 62.08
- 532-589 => 62.74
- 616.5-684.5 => 69.1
